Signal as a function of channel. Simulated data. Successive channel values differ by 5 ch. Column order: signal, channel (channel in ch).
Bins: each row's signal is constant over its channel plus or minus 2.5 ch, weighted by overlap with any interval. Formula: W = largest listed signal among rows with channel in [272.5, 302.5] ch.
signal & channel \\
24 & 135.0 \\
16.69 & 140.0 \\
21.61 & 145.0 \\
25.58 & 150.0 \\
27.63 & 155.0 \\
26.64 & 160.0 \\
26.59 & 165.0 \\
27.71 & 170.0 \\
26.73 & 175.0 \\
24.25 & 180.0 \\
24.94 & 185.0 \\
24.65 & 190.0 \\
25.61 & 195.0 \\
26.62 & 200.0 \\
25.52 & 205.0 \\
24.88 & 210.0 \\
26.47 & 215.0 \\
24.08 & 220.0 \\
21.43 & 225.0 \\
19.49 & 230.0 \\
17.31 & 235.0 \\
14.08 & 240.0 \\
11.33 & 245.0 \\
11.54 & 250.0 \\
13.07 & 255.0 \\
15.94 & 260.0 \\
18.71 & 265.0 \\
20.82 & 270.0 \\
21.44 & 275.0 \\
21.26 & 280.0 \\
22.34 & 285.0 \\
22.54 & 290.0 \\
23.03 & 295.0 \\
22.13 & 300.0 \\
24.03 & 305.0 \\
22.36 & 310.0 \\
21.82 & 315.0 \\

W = 23.03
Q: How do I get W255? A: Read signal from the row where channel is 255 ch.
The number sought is 13.07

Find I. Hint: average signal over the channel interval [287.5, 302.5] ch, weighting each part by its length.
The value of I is 22.6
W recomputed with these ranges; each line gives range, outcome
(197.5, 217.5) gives 26.62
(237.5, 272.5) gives 20.82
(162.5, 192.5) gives 27.71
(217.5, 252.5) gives 24.08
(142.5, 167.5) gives 27.63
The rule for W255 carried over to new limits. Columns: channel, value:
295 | 23.03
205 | 25.52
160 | 26.64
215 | 26.47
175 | 26.73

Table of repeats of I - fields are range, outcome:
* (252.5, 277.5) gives 18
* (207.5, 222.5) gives 25.1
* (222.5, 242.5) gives 18.1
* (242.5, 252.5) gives 11.4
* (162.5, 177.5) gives 27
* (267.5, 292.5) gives 21.7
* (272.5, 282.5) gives 21.4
